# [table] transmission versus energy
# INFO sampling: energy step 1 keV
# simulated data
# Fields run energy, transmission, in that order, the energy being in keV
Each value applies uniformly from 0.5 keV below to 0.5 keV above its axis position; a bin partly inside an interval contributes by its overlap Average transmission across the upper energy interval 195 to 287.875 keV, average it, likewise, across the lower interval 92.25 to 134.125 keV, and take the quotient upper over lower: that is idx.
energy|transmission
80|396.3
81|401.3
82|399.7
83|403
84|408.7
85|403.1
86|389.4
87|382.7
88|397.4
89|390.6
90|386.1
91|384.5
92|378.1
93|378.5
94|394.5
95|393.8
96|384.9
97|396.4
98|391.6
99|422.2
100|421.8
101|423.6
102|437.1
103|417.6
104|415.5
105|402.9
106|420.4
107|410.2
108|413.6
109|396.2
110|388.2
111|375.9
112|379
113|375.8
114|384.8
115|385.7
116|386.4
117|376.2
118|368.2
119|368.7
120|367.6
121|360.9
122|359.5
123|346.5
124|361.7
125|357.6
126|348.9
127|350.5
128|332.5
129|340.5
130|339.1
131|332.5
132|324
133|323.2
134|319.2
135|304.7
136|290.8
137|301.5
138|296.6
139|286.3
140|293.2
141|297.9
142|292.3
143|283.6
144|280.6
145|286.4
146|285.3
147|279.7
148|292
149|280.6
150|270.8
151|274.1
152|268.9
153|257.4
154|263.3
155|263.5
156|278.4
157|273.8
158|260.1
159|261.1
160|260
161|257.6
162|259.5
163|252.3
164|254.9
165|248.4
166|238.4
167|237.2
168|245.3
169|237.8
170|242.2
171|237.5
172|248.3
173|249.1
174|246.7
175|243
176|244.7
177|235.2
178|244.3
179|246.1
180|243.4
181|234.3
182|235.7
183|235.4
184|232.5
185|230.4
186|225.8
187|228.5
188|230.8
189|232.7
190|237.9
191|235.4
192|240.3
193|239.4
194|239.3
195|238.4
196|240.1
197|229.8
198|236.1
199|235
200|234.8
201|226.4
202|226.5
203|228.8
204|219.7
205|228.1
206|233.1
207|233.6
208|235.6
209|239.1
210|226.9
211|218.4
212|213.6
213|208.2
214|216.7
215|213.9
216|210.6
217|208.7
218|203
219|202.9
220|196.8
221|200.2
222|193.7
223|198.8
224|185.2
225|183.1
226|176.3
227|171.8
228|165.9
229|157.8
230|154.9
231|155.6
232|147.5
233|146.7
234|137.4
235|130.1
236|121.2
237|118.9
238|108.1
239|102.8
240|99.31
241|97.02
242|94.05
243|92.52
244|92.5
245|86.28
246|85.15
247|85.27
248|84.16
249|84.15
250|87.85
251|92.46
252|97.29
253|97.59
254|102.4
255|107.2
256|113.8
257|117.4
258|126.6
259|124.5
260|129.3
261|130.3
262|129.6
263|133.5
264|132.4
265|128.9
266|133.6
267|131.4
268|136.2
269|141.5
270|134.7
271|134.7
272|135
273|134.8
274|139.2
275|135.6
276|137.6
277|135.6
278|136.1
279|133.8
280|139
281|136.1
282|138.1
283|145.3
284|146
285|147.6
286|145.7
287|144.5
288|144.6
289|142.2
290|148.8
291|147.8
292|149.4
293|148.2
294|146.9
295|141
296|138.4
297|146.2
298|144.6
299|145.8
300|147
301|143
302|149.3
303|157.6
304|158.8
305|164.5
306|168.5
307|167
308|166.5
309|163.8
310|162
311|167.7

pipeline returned 0.4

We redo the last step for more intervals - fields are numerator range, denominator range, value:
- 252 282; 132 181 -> 0.48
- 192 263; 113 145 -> 0.50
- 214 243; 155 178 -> 0.64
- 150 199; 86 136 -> 0.65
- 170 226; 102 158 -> 0.68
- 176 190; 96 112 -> 0.58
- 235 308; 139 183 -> 0.49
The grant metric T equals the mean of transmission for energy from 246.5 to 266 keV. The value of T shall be 111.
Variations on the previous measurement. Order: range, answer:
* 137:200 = 254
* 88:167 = 336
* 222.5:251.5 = 126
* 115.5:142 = 335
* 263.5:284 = 136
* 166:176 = 243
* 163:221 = 232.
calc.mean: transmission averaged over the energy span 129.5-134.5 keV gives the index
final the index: 328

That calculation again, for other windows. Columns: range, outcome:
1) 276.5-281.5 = 136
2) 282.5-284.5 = 146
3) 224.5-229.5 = 171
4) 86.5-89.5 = 390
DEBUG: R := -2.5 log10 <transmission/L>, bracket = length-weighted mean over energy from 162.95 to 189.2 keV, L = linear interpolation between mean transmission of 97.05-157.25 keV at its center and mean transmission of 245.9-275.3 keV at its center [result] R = 0.084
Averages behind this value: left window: 341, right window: 119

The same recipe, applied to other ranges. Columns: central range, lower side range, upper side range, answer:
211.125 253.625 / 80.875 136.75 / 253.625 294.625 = 0.347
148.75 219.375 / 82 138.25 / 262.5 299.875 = 0.141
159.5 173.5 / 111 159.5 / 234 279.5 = 0.076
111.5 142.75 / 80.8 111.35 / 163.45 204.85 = 0.012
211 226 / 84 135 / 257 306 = 0.131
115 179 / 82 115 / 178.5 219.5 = 0.092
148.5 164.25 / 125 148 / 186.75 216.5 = 0.079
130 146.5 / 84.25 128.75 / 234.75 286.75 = 0.105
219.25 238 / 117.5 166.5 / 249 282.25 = 0.103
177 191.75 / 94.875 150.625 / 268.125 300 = 0.155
